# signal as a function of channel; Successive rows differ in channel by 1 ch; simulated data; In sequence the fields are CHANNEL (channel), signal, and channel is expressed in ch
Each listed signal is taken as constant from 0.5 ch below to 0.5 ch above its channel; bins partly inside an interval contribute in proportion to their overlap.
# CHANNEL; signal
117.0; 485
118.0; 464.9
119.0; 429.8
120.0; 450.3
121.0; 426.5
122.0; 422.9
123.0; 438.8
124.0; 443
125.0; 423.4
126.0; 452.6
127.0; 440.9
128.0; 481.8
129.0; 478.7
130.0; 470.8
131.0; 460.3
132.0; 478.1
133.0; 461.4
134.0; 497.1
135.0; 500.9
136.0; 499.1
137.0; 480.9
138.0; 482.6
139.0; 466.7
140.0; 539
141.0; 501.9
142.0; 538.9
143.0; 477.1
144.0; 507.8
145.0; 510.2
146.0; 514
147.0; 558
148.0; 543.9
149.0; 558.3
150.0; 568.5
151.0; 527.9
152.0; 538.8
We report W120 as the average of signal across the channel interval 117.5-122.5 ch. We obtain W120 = 439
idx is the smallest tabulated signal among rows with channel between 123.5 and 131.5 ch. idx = 423.4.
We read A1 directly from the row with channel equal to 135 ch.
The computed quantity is 500.9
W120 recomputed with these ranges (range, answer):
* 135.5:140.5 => 494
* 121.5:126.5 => 436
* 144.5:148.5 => 532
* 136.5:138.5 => 482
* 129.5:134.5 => 474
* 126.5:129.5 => 467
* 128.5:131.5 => 470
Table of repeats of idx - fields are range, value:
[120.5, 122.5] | 422.9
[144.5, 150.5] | 510.2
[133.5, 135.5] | 497.1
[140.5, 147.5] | 477.1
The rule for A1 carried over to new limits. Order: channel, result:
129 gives 478.7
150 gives 568.5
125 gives 423.4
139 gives 466.7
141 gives 501.9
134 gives 497.1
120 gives 450.3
